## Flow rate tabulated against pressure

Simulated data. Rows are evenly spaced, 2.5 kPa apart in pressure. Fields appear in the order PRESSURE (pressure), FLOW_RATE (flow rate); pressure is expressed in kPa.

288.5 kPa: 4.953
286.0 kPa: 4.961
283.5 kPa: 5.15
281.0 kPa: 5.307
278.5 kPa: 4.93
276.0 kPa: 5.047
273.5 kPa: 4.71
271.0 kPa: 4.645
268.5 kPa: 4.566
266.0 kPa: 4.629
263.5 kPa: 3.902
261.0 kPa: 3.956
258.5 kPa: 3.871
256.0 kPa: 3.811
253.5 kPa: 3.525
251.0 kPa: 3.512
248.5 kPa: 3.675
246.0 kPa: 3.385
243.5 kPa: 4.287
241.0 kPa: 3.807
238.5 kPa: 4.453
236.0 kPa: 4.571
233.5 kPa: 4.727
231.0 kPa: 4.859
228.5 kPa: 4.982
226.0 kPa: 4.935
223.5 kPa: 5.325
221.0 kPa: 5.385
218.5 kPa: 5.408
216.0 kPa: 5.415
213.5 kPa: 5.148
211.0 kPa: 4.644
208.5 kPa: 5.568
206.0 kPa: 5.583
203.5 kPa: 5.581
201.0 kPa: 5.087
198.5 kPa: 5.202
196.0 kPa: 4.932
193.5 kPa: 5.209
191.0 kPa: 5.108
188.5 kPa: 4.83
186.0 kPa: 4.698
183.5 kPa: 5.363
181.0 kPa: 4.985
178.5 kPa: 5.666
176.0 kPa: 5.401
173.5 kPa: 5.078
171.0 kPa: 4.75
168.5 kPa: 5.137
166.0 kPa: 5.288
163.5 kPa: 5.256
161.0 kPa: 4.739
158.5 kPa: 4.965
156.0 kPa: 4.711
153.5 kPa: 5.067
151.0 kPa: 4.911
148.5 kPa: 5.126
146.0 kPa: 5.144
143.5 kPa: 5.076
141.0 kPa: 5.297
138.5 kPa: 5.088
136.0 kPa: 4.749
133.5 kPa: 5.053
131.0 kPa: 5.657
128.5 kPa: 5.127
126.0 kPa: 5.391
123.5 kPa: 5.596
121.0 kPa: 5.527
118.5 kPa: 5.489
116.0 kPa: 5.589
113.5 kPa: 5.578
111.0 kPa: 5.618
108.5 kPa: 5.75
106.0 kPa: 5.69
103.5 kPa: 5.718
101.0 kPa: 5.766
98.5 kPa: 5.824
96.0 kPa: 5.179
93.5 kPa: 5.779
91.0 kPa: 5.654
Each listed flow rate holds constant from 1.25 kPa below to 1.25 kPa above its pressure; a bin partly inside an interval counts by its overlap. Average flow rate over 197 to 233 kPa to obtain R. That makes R 5.21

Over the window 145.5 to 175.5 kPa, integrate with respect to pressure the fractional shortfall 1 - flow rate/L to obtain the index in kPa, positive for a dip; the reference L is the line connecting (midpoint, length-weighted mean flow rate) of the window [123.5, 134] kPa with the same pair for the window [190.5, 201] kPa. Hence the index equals 1.3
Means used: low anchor 5.36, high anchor 5.11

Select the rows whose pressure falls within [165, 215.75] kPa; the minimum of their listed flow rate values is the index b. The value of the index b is 4.644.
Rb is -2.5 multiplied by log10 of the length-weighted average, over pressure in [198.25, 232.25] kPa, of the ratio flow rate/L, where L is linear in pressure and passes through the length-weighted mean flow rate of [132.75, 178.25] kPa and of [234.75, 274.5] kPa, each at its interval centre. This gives -0.17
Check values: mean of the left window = 5.06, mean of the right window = 4.08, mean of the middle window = 5.22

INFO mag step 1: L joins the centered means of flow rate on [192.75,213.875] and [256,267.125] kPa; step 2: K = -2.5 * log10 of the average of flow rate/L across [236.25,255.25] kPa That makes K 0.14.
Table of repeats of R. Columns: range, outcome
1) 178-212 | 5.17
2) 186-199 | 5.01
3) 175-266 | 4.74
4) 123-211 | 5.14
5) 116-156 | 5.22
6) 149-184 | 5.09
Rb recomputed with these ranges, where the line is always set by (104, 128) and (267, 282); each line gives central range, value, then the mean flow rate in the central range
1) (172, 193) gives 0.03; 5.14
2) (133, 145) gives 0.09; 5.05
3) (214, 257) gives 0.13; 4.49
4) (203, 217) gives -0.03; 5.31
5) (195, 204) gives 0.00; 5.18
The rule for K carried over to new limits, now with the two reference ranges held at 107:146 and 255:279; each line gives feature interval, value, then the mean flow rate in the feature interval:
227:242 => 0.009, 4.59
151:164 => 0.049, 4.93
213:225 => -0.132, 5.34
